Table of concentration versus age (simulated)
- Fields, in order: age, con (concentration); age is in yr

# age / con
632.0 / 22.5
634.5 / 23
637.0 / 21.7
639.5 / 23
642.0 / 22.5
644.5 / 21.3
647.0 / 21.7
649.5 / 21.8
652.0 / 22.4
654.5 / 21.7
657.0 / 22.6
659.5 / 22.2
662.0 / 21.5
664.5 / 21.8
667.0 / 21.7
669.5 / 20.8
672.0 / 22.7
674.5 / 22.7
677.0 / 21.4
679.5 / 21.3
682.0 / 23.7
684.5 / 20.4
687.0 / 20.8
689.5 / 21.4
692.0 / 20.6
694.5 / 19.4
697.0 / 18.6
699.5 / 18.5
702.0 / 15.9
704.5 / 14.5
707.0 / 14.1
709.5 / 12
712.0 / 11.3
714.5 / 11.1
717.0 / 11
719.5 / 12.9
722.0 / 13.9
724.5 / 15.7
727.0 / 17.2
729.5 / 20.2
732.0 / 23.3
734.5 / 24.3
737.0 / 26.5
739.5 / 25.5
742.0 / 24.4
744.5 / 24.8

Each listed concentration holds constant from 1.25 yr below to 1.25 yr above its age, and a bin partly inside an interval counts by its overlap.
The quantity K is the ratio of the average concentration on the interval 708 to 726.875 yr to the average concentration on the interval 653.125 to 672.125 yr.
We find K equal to 0.59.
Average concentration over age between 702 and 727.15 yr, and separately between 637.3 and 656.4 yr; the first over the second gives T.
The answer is 0.6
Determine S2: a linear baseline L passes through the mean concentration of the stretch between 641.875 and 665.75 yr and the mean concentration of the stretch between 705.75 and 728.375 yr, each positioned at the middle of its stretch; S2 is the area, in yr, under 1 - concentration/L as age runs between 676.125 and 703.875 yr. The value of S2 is -4.94 yr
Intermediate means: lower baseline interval 21.9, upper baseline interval 13.3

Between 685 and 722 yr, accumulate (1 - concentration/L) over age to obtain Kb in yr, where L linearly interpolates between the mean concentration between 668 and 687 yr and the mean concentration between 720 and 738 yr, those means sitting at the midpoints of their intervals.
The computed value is 8.8 yr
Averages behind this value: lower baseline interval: 21.8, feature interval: 15.9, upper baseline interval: 19.8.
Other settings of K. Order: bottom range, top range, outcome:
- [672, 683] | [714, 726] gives 0.59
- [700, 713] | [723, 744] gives 1.59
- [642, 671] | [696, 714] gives 0.68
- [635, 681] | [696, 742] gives 0.78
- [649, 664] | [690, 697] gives 0.90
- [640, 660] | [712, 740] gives 0.81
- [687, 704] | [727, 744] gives 1.24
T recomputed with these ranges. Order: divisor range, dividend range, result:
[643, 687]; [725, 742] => 1.04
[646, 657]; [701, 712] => 0.63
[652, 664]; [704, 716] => 0.57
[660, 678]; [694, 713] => 0.71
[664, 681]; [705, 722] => 0.56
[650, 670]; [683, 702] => 0.90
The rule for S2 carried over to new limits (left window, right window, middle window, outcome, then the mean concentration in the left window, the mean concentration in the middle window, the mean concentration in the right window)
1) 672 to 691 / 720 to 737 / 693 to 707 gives 2.47 yr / 21.7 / 17.1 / 19.4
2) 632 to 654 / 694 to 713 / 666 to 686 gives -3.62 yr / 22.2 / 21.8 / 15.4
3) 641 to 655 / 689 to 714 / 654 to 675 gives -1.87 yr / 21.9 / 21.9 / 16.3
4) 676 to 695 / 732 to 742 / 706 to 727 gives 9.40 yr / 21.2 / 13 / 25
